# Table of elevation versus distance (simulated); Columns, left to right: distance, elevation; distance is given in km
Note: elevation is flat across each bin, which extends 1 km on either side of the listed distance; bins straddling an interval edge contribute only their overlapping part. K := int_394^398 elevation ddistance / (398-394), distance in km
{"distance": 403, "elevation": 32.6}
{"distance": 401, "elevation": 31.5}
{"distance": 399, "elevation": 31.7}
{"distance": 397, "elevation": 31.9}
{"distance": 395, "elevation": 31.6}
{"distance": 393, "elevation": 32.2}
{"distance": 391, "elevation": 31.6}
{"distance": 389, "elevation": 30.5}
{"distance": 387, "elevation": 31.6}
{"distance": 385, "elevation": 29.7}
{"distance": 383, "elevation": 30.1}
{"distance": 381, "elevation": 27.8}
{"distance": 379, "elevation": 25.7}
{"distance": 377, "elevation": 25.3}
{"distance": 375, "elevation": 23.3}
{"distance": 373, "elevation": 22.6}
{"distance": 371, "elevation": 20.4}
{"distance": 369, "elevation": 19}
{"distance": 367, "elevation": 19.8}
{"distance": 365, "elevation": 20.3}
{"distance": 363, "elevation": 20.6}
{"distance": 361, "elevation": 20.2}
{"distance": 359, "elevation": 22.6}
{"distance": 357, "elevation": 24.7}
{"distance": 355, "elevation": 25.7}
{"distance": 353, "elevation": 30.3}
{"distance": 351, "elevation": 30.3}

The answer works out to 31.8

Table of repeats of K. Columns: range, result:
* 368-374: 20.7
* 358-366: 20.9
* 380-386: 29.2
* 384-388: 30.6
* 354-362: 23.3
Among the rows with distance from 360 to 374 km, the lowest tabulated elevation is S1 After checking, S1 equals 19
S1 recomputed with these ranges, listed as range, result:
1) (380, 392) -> 27.8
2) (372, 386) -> 22.6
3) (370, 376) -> 20.4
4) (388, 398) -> 30.5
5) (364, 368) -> 19.8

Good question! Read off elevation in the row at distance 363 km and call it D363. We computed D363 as 20.6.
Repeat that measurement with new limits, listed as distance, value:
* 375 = 23.3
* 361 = 20.2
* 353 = 30.3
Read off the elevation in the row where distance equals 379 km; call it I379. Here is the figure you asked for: 25.7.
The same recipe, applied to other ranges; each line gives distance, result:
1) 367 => 19.8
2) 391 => 31.6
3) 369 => 19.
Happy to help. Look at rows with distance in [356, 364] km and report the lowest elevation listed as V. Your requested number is 20.2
